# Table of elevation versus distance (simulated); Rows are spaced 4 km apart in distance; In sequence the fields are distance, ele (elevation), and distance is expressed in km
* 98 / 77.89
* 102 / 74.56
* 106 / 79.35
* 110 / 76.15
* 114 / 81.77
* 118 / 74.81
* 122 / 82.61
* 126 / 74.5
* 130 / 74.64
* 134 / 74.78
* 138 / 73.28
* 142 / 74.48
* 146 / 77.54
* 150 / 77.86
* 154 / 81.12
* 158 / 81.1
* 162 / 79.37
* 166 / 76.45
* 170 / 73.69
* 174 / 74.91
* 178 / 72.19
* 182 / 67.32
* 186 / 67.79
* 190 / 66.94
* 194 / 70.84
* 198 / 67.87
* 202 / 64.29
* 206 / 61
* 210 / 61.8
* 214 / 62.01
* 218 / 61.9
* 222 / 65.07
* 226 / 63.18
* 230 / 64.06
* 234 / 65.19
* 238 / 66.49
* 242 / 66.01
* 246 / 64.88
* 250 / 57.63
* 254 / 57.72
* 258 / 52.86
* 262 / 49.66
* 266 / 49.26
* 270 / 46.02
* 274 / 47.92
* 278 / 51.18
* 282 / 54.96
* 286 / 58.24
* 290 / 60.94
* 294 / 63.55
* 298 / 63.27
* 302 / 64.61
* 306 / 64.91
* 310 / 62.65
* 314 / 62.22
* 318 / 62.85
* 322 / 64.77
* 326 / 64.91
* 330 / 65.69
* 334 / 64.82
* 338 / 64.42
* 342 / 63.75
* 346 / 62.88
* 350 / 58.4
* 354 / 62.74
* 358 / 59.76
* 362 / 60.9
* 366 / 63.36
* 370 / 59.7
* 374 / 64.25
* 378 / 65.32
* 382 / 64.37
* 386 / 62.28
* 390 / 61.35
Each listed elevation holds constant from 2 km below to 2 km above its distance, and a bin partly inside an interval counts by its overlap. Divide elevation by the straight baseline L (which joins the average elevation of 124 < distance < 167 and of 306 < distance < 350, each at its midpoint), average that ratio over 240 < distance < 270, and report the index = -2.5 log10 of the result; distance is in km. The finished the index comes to 0.22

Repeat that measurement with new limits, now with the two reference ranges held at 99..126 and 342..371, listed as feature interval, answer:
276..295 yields 0.152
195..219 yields 0.129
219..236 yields 0.095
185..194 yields 0.071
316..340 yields -0.022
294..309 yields 0.017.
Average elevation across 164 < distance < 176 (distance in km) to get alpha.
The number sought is 75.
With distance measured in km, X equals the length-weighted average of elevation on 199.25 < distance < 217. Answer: 62.5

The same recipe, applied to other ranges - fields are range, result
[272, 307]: 58.7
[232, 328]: 59.3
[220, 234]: 64.3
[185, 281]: 60.3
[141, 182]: 76.5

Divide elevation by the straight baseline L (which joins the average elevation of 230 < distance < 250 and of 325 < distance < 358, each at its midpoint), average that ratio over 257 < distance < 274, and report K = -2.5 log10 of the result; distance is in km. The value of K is 0.29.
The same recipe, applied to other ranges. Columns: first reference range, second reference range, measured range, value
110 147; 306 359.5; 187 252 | 0.10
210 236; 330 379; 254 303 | 0.15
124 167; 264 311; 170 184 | 0.01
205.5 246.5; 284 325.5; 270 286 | 0.22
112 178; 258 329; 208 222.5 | 0.09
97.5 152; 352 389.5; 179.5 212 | 0.10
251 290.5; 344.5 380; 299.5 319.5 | -0.12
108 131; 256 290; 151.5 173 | -0.11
